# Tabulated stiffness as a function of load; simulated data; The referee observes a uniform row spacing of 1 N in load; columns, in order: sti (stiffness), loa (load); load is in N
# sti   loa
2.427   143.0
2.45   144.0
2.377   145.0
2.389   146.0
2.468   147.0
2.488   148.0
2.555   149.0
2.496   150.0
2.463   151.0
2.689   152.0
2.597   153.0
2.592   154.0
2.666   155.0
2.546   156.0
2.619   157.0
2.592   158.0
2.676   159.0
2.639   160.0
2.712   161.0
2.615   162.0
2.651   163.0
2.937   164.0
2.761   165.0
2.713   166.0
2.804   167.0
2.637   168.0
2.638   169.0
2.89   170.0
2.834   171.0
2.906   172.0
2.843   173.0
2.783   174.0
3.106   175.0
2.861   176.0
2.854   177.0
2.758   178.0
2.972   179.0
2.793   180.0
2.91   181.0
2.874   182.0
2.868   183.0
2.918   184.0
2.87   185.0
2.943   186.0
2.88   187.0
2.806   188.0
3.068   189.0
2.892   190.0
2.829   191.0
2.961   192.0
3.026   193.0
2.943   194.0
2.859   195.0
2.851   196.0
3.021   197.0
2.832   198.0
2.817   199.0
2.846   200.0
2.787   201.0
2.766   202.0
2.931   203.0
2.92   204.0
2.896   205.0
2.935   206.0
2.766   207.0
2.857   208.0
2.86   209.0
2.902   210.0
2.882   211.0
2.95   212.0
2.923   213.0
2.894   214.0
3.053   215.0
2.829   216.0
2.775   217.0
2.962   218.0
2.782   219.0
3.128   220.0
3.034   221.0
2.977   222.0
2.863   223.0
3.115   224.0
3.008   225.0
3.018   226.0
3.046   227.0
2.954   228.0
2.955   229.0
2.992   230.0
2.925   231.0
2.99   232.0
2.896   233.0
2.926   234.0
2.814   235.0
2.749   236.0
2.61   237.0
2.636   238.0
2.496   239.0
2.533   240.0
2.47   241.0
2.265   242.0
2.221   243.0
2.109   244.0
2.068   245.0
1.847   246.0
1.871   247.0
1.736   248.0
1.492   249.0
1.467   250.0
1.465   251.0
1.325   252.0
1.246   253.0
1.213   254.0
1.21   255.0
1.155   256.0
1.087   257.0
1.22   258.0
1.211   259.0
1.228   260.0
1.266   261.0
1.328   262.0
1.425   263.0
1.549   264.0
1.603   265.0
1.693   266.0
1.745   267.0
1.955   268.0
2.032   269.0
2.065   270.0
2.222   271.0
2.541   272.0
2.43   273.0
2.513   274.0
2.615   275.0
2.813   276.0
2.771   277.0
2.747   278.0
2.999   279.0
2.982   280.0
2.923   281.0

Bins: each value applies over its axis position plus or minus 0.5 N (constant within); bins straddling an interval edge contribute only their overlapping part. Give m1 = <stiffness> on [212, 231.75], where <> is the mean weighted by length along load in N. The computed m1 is 2.96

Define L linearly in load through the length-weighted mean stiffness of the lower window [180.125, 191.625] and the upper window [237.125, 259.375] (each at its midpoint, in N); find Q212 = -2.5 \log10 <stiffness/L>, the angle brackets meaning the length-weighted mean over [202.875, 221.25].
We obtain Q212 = -0.202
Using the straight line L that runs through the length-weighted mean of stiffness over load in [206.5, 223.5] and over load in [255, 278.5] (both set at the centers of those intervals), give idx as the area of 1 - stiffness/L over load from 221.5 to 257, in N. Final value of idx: 2.10 N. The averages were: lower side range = 2.91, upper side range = 1.86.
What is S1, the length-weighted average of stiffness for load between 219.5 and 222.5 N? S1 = 3.05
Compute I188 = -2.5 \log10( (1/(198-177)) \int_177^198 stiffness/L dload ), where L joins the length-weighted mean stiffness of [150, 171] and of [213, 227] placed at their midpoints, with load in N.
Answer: -0.04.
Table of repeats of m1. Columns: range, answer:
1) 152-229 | 2.85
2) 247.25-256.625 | 1.38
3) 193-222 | 2.9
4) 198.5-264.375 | 2.4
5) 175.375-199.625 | 2.89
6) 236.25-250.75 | 2.13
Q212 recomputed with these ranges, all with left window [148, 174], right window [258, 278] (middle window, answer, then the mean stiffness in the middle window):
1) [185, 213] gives -0.19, 2.89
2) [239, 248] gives -0.02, 2.17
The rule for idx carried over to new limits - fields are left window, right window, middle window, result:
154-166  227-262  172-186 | -1.9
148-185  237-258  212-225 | -4.9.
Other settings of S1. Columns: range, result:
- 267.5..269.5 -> 1.99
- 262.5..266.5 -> 1.57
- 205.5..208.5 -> 2.85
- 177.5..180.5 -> 2.84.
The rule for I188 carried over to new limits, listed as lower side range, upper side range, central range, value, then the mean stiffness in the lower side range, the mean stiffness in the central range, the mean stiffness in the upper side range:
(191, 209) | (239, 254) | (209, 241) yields -0.23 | 2.88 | 2.88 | 1.86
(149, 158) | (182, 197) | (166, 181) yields -0.03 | 2.58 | 2.83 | 2.91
